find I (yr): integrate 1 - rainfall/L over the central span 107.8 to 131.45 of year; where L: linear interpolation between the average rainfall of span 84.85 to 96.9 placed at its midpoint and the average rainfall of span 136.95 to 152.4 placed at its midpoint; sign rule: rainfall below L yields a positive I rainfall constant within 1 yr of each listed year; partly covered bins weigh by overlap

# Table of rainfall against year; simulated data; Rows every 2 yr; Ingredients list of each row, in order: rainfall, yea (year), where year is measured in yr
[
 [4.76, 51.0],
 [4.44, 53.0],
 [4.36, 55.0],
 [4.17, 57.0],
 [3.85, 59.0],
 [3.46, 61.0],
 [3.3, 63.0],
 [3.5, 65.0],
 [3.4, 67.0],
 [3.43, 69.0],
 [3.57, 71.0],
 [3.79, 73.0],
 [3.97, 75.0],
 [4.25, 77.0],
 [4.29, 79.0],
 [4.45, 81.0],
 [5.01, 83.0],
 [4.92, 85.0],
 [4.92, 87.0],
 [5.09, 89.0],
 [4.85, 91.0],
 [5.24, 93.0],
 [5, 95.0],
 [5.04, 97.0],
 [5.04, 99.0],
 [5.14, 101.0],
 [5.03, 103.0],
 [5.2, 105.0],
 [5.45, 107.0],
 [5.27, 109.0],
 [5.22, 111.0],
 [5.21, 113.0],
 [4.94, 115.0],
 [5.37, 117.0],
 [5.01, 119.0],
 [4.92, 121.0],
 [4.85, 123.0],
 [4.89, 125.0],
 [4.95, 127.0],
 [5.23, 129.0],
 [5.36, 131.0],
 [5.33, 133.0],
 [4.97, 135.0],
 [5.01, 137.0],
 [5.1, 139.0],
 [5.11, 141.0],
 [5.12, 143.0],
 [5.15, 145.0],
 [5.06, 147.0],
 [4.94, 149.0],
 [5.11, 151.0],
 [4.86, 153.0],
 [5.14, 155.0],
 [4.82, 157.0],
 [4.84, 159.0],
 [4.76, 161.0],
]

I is -0.3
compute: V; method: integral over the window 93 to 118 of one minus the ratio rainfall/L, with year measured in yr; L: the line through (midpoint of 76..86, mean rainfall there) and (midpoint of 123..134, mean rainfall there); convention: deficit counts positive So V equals -1.5 yr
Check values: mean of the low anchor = 4.58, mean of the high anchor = 5.12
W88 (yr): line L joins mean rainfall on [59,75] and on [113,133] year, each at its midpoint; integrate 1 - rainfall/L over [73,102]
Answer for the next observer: -4.62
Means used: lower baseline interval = 3.54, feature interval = 4.77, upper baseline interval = 5.08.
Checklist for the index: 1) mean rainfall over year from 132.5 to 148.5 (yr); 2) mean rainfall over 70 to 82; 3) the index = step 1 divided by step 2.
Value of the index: 1.26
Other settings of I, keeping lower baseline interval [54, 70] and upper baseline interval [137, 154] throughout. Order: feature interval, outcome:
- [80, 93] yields -2.6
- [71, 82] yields -0.5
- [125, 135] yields -0.8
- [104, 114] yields -1.8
